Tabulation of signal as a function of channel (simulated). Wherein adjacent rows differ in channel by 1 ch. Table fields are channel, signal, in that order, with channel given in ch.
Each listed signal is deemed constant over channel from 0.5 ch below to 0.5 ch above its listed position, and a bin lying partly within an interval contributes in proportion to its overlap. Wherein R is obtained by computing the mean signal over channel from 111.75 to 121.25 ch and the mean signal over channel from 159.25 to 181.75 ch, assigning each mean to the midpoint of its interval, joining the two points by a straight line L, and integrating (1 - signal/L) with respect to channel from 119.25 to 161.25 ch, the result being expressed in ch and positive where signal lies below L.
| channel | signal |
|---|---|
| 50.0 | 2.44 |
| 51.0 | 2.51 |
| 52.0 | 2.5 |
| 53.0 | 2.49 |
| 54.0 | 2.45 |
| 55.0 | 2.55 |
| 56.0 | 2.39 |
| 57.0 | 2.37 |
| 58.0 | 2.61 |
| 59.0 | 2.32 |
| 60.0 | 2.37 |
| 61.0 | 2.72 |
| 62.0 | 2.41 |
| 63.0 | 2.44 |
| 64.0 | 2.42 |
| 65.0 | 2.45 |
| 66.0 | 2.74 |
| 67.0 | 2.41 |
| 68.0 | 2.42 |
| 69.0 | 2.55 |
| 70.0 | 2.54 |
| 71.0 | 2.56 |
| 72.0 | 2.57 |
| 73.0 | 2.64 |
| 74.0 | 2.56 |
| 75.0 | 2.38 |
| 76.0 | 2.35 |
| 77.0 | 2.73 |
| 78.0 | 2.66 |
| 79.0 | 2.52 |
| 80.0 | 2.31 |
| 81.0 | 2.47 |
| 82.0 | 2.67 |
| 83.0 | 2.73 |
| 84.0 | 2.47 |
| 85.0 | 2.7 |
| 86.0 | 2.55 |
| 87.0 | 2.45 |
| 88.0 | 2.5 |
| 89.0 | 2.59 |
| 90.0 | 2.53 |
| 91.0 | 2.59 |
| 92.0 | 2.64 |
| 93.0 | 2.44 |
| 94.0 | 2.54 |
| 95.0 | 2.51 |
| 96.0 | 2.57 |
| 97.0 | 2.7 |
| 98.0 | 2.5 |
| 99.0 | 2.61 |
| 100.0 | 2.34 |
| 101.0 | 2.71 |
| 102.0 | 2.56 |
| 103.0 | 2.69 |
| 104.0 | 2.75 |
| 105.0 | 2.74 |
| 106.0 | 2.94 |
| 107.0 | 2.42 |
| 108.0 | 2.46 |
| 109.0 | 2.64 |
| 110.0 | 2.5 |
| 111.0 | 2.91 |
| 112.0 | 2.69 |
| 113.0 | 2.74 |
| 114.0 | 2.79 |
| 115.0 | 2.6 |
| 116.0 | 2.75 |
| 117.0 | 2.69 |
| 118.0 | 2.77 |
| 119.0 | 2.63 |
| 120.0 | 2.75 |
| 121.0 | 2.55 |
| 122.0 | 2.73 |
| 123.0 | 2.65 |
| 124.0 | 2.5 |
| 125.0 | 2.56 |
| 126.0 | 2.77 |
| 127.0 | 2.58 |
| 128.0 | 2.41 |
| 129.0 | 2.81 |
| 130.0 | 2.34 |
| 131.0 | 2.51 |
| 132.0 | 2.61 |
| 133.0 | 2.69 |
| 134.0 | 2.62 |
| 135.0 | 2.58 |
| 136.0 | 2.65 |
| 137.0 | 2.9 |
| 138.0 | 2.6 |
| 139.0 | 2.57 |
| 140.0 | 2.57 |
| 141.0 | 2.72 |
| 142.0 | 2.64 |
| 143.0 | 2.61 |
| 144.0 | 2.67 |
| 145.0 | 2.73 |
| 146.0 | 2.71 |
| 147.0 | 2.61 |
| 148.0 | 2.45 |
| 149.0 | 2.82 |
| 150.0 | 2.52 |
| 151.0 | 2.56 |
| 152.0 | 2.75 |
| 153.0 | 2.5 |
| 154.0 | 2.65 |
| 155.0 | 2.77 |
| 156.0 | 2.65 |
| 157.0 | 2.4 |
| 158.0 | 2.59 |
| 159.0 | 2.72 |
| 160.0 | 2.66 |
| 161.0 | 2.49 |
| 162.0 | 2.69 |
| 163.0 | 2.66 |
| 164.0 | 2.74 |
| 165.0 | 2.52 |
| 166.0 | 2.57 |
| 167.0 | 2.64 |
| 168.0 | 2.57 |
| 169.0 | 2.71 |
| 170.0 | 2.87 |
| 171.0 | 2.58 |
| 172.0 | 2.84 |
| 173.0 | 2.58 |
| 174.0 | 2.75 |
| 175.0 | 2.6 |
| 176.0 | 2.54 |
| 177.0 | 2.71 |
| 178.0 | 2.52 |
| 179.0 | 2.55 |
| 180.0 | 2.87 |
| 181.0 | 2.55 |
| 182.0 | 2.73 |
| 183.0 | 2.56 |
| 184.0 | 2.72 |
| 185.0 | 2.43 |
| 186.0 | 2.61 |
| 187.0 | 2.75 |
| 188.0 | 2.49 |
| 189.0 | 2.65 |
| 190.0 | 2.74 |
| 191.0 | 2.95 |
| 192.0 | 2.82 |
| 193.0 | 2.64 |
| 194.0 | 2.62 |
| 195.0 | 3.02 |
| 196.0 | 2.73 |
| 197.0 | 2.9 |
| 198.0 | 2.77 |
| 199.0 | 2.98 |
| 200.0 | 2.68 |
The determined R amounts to 0.8 ch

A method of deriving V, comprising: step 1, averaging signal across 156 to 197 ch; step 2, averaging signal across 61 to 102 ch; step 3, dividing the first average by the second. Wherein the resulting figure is 1.05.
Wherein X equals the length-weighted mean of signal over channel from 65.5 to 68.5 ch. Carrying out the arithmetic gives 2.52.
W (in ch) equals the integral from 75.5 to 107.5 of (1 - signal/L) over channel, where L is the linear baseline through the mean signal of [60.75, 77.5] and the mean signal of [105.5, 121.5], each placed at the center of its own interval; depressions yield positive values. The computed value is 0.3 ch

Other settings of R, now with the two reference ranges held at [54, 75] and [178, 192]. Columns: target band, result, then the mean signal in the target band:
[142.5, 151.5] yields -0.07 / 2.63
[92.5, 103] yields -0.05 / 2.55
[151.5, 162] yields 0.01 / 2.62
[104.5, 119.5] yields -0.71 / 2.68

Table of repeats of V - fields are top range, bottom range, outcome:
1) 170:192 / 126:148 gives 1.01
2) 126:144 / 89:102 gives 1.02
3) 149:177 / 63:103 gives 1.04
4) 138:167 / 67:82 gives 1.04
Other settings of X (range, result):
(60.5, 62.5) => 2.57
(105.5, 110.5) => 2.59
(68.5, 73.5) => 2.57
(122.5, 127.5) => 2.61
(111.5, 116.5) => 2.71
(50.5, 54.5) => 2.49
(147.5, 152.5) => 2.62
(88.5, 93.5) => 2.56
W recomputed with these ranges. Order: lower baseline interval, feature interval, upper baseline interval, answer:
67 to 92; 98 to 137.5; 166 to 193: -0.8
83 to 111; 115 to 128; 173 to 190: -0.2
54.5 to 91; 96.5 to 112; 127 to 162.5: -0.4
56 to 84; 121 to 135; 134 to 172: 0.0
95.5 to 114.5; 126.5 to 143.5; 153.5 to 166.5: 0.1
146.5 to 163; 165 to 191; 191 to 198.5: 0.7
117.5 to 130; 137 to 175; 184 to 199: 0.5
